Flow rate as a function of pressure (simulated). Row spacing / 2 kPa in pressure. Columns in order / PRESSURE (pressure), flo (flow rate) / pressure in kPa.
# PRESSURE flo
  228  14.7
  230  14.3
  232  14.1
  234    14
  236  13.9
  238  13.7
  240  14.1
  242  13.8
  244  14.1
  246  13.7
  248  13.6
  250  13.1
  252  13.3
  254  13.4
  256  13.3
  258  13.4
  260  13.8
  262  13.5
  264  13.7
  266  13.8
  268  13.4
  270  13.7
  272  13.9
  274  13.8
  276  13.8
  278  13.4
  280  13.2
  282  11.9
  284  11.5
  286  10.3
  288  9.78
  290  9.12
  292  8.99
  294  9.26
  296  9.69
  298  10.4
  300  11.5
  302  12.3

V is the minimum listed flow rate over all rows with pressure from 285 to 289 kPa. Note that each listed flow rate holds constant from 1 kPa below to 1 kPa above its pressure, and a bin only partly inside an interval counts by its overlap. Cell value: 9.78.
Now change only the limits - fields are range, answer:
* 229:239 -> 13.7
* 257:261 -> 13.4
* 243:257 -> 13.1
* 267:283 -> 11.9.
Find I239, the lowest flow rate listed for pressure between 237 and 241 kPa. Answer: 13.7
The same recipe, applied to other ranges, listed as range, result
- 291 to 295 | 8.99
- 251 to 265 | 13.3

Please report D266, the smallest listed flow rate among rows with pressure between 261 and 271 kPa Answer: 13.4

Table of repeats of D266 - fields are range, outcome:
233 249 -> 13.6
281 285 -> 11.5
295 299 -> 9.69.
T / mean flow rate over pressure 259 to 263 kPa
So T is 13.7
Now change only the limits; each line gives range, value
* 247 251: 13.3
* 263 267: 13.8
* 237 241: 13.9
